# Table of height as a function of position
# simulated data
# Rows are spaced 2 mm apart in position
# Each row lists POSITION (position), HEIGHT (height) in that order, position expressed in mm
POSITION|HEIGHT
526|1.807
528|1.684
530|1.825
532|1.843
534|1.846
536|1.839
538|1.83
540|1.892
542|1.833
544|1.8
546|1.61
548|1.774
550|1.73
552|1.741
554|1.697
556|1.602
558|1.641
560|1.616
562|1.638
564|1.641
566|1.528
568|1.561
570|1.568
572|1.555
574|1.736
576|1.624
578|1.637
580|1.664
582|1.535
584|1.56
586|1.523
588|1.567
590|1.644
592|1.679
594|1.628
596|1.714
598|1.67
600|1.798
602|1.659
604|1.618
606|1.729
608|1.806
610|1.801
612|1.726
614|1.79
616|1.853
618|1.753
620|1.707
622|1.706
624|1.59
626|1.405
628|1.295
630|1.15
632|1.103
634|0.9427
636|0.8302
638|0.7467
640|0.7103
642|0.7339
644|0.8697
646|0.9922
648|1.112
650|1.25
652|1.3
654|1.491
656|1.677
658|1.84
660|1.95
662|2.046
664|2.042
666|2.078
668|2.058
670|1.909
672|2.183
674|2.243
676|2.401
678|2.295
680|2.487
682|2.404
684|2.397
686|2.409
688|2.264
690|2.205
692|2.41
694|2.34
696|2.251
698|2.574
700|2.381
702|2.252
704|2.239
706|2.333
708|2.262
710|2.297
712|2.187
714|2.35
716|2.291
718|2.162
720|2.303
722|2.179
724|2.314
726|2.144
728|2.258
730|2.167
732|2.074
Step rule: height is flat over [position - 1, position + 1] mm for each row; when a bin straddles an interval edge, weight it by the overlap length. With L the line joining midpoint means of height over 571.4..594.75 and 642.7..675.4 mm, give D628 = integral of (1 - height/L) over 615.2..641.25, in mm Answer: 5.9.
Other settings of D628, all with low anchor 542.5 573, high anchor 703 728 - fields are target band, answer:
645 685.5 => 3.08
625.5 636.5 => 4.61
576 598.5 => 1.84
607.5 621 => 0.66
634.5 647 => 7.30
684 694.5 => -0.86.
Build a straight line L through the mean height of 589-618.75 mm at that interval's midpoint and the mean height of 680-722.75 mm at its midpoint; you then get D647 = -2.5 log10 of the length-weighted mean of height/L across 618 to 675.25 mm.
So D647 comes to 0.33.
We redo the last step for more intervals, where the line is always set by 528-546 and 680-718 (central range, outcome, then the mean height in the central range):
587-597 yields 0.206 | 1.65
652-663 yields 0.243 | 1.76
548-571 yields 0.153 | 1.64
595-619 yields 0.169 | 1.74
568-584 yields 0.202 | 1.61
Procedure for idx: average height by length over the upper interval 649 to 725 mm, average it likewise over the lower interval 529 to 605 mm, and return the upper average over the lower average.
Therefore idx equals 1.28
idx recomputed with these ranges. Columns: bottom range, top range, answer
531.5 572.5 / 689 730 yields 1.34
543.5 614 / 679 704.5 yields 1.42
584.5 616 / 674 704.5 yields 1.39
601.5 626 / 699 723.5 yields 1.32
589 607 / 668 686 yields 1.36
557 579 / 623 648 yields 0.64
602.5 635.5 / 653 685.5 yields 1.35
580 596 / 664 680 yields 1.36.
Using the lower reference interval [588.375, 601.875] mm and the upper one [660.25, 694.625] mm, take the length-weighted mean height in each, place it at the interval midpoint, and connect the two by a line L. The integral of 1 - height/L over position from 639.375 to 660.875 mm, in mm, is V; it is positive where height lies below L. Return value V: 8.3 mm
